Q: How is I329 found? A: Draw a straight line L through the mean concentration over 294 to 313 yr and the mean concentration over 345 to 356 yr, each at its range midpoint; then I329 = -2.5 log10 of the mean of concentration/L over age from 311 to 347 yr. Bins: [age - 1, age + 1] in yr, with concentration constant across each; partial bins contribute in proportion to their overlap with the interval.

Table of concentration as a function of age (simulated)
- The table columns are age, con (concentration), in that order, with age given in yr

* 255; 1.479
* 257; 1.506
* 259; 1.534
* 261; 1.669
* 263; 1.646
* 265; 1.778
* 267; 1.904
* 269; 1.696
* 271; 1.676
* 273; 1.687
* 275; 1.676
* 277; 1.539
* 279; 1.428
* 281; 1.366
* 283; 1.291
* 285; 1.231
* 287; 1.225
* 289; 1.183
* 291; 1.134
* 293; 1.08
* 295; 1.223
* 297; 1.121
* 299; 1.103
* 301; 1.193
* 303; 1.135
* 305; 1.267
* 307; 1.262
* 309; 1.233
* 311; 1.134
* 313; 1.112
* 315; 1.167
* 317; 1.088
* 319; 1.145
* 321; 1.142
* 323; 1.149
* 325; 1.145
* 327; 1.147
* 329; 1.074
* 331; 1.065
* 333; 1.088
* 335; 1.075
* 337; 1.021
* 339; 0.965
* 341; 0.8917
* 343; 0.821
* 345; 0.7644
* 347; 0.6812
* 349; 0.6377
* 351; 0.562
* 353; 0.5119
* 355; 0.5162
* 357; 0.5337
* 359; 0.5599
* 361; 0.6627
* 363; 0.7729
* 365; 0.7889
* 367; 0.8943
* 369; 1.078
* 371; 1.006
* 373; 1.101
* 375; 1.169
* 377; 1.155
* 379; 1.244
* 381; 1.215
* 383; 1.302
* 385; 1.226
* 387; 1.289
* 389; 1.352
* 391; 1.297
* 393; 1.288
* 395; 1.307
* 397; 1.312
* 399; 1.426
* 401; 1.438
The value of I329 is -0.21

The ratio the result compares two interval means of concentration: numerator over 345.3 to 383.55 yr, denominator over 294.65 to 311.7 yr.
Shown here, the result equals 0.7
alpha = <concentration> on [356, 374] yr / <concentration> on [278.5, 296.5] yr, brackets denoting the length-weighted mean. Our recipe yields 0.67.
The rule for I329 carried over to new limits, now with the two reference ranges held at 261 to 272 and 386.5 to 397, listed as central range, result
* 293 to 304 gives 0.38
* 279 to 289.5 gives 0.29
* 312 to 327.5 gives 0.34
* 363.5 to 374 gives 0.39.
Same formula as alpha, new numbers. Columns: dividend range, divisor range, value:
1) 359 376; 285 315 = 0.78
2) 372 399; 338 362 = 1.86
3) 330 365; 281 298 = 0.65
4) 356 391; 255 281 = 0.63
